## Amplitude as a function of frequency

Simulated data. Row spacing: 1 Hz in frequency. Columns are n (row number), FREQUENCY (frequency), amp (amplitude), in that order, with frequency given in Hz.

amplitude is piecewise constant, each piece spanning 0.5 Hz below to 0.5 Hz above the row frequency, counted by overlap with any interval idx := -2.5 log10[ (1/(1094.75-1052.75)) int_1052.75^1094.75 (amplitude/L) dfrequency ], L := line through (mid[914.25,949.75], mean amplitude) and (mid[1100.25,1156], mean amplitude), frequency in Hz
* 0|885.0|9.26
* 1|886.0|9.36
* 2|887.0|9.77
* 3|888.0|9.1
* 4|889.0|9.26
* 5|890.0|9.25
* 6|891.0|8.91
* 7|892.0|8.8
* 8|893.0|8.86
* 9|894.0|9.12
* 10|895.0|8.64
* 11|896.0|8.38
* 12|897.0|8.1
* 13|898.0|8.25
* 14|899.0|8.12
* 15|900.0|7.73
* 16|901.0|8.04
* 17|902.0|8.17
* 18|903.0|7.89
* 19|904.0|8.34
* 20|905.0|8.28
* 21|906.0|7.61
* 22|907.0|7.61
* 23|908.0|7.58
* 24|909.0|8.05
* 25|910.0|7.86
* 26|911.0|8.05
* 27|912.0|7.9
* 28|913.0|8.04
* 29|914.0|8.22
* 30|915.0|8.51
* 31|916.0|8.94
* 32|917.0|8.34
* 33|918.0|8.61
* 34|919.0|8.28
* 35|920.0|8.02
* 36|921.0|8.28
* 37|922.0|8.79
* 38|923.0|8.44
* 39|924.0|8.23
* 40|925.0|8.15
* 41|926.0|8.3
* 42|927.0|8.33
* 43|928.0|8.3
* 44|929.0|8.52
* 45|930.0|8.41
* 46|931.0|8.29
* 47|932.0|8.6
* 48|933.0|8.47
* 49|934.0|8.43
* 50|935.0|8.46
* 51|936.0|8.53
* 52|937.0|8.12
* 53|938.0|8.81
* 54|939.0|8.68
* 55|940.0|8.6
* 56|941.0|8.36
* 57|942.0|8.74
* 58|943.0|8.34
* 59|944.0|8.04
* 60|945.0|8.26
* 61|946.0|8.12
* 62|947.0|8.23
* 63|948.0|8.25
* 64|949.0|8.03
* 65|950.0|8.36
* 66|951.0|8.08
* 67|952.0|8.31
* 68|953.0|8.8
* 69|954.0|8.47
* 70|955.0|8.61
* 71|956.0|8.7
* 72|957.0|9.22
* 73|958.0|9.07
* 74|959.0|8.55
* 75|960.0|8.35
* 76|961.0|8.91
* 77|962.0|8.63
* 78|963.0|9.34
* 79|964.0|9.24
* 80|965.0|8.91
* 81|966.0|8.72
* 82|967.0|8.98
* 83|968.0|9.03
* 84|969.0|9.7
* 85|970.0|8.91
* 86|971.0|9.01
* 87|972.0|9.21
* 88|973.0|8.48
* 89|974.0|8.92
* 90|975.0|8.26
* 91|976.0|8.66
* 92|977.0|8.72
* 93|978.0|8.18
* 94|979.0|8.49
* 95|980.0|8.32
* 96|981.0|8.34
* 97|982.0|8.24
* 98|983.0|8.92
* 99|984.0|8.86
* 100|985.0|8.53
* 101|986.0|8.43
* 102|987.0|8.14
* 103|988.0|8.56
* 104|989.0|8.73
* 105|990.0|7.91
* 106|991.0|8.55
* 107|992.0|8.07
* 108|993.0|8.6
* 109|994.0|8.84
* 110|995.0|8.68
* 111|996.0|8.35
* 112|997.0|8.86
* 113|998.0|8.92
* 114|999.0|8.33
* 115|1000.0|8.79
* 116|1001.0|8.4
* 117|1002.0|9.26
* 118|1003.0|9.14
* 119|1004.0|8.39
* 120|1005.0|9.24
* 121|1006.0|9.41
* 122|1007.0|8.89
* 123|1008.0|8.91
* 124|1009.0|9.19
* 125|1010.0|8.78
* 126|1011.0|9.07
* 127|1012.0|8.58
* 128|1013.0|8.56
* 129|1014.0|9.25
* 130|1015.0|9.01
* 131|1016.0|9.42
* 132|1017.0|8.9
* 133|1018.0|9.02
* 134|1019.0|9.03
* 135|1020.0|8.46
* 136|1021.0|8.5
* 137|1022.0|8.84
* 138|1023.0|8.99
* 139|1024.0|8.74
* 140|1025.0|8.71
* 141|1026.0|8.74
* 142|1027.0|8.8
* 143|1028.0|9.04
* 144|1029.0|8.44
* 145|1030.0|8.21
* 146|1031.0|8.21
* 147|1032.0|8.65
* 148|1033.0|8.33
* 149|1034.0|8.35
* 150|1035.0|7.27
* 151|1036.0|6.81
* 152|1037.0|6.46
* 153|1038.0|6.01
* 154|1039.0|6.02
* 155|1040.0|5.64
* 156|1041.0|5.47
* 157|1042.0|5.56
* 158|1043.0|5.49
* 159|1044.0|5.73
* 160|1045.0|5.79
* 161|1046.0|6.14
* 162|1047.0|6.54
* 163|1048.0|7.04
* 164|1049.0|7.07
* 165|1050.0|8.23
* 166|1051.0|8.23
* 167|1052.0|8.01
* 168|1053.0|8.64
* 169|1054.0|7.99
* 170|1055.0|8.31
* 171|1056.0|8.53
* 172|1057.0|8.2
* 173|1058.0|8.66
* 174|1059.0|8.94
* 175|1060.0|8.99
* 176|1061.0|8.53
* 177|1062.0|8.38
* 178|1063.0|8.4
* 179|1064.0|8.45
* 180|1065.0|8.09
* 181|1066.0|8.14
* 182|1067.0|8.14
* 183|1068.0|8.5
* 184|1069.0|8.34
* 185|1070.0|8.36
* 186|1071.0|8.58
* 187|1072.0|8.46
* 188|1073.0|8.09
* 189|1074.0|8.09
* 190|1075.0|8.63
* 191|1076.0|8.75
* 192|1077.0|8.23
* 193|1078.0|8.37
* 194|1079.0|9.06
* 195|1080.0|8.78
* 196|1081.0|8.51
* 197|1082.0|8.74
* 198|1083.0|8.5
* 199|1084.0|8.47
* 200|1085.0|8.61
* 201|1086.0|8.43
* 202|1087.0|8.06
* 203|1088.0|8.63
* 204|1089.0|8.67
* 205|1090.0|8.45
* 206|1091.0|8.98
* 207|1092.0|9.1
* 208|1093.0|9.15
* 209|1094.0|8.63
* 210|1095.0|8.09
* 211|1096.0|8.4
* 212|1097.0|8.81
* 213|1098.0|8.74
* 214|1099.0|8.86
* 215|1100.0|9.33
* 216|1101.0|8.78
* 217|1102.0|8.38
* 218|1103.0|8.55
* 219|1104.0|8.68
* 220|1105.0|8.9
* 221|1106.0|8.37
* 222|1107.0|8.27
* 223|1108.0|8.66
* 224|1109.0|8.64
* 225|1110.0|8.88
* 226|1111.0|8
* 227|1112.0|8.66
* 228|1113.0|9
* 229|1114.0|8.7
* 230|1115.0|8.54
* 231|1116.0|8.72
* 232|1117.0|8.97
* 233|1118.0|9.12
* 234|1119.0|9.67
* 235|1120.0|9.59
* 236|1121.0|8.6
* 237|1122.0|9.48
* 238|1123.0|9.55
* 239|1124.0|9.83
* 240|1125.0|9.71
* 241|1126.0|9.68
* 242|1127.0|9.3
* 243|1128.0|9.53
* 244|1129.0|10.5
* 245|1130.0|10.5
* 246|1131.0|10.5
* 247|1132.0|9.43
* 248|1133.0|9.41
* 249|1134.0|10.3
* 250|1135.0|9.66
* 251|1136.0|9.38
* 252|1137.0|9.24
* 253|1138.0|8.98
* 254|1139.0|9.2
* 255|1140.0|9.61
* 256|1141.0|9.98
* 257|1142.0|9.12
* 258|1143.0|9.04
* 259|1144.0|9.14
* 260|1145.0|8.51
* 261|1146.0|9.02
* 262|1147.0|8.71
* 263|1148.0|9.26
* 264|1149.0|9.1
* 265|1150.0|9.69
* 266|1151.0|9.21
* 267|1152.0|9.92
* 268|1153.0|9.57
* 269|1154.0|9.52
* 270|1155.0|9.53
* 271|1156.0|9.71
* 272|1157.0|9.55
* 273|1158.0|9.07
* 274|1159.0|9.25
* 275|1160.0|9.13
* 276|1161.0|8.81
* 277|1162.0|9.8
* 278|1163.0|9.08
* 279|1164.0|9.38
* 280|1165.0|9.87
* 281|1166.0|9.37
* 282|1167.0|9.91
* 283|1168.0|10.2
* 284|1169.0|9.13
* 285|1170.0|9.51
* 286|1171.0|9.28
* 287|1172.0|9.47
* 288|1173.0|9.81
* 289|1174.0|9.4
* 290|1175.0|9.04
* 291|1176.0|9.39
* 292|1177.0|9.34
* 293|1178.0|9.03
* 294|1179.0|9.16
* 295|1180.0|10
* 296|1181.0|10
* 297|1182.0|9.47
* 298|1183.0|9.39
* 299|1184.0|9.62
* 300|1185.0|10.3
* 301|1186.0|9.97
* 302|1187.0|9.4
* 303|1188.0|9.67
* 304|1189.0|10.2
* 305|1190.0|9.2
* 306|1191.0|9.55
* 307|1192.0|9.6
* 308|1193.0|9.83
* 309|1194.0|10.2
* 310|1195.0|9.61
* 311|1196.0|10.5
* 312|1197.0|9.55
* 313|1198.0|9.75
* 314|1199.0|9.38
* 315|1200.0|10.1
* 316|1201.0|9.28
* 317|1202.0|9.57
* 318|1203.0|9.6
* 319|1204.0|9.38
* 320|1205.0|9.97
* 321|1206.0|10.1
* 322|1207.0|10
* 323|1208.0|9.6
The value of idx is 0.06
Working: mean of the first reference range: 8.39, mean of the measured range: 8.51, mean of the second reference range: 9.22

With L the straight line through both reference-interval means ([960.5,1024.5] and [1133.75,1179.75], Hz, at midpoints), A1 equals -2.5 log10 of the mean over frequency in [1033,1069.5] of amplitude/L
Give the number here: 0.20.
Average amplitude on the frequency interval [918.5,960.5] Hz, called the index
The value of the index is 8.43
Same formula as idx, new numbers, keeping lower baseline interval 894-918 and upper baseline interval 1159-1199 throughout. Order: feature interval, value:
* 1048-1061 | 0.08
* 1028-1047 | 0.27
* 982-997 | 0.01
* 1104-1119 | 0.06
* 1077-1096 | 0.06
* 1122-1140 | -0.04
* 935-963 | -0.02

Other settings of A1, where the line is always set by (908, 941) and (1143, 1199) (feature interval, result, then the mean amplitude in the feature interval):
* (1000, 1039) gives 0.03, 8.55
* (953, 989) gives -0.02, 8.73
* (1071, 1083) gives 0.07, 8.52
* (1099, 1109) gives 0.06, 8.67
